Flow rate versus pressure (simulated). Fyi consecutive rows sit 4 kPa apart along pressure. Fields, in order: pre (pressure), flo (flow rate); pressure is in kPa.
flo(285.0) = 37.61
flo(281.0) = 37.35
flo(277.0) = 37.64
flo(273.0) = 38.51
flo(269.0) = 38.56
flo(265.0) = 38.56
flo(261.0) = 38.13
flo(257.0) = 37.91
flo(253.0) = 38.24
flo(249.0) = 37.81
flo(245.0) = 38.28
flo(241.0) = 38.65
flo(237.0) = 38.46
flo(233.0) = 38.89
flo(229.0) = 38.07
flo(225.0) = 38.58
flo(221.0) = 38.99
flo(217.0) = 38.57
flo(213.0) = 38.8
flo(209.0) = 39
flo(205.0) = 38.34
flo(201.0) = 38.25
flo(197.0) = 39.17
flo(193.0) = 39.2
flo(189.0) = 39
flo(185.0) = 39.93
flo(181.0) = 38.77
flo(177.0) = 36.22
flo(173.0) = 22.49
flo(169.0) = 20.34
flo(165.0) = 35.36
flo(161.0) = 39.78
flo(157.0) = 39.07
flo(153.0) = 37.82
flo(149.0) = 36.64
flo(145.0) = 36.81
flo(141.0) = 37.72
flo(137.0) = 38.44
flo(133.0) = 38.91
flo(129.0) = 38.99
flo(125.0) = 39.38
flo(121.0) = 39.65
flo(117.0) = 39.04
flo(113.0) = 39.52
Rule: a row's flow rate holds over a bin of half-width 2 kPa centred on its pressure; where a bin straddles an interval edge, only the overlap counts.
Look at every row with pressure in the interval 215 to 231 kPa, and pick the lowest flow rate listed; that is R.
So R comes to 38.07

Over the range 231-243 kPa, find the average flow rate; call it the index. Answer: 38.7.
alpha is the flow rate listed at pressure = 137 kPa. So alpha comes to 38.44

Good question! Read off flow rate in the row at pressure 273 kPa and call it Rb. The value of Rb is 38.51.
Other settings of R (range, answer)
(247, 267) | 37.81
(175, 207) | 36.22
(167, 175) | 20.34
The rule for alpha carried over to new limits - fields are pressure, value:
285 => 37.61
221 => 38.99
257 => 37.91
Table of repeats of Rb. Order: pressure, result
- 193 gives 39.2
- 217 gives 38.57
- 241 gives 38.65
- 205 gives 38.34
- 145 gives 36.81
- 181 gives 38.77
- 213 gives 38.8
